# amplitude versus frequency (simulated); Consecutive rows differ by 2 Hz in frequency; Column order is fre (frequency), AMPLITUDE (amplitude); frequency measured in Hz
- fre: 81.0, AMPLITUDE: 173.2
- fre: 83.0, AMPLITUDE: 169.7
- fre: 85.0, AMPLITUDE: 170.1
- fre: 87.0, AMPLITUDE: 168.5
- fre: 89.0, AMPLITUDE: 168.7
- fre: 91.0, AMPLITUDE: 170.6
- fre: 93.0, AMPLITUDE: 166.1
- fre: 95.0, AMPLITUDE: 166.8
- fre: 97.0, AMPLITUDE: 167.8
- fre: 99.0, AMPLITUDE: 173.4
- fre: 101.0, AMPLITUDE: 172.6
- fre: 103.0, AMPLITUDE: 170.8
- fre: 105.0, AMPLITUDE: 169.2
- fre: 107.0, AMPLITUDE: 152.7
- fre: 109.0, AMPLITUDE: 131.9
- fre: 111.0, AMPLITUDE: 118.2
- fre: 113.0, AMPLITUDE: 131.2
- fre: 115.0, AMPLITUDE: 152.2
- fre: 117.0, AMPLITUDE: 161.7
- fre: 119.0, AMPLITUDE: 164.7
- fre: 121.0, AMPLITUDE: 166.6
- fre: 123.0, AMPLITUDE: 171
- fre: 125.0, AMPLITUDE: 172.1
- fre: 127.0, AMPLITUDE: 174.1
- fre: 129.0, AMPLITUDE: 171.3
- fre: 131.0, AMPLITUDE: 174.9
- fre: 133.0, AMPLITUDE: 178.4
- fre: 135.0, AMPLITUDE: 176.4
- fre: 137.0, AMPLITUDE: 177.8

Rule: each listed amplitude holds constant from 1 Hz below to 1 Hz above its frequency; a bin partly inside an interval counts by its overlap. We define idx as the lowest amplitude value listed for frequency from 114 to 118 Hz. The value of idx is 152.2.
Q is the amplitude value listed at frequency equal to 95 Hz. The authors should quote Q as 166.8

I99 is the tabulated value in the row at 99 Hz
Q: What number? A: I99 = 173.4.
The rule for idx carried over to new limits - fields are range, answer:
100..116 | 118.2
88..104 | 166.1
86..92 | 168.5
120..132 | 166.6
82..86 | 169.7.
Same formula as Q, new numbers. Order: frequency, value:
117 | 161.7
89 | 168.7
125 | 172.1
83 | 169.7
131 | 174.9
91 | 170.6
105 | 169.2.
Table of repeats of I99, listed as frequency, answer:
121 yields 166.6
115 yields 152.2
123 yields 171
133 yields 178.4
